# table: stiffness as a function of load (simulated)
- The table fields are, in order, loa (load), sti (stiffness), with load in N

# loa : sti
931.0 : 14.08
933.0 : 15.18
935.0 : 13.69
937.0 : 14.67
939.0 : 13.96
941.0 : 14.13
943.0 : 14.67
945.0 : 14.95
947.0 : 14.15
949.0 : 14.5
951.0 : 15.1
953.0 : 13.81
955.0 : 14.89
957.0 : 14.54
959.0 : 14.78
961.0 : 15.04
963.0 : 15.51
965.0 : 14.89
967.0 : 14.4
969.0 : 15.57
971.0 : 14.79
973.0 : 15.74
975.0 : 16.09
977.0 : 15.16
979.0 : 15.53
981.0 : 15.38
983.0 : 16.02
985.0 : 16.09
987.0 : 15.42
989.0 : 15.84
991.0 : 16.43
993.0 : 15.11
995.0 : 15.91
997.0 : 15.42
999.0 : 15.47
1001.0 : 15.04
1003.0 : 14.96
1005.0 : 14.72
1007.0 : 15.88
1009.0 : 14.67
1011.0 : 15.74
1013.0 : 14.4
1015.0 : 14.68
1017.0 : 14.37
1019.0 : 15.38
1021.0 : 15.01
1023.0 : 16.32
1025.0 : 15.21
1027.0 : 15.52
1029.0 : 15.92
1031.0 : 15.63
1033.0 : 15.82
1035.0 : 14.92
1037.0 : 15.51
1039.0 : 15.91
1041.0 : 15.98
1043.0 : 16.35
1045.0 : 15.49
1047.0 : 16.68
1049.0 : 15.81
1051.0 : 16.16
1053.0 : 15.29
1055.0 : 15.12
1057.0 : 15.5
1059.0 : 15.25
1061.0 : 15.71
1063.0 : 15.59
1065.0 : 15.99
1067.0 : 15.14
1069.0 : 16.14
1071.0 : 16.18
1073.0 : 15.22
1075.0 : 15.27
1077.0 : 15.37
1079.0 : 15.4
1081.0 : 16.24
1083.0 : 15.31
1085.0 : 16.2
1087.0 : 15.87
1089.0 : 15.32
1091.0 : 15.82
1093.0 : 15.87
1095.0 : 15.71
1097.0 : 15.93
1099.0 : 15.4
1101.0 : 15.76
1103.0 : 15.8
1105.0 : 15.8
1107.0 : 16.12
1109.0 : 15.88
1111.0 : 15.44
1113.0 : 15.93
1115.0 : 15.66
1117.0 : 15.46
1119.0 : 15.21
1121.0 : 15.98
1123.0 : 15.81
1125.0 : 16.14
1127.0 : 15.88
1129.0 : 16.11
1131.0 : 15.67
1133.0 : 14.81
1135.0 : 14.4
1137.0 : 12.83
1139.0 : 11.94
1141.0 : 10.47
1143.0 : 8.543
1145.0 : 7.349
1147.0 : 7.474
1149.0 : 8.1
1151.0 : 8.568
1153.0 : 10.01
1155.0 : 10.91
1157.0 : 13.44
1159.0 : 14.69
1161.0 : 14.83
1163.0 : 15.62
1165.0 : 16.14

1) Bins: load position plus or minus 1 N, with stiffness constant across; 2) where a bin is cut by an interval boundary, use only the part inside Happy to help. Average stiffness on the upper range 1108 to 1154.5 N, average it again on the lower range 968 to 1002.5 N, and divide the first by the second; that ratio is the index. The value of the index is 0.85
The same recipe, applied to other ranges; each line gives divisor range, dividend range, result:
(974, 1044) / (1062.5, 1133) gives 1.02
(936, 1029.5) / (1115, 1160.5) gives 0.85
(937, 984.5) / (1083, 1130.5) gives 1.06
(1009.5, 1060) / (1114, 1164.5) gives 0.84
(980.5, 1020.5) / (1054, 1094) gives 1.02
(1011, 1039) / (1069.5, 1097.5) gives 1.02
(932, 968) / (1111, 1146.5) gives 0.96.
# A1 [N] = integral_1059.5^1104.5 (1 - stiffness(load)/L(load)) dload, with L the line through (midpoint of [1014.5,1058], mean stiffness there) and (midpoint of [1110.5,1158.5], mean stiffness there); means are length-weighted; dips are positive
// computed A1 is -4.1 N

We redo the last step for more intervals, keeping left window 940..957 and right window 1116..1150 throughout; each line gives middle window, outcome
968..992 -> -2.3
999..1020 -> -1.4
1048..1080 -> -4.6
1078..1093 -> -2.6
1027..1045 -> -2.5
